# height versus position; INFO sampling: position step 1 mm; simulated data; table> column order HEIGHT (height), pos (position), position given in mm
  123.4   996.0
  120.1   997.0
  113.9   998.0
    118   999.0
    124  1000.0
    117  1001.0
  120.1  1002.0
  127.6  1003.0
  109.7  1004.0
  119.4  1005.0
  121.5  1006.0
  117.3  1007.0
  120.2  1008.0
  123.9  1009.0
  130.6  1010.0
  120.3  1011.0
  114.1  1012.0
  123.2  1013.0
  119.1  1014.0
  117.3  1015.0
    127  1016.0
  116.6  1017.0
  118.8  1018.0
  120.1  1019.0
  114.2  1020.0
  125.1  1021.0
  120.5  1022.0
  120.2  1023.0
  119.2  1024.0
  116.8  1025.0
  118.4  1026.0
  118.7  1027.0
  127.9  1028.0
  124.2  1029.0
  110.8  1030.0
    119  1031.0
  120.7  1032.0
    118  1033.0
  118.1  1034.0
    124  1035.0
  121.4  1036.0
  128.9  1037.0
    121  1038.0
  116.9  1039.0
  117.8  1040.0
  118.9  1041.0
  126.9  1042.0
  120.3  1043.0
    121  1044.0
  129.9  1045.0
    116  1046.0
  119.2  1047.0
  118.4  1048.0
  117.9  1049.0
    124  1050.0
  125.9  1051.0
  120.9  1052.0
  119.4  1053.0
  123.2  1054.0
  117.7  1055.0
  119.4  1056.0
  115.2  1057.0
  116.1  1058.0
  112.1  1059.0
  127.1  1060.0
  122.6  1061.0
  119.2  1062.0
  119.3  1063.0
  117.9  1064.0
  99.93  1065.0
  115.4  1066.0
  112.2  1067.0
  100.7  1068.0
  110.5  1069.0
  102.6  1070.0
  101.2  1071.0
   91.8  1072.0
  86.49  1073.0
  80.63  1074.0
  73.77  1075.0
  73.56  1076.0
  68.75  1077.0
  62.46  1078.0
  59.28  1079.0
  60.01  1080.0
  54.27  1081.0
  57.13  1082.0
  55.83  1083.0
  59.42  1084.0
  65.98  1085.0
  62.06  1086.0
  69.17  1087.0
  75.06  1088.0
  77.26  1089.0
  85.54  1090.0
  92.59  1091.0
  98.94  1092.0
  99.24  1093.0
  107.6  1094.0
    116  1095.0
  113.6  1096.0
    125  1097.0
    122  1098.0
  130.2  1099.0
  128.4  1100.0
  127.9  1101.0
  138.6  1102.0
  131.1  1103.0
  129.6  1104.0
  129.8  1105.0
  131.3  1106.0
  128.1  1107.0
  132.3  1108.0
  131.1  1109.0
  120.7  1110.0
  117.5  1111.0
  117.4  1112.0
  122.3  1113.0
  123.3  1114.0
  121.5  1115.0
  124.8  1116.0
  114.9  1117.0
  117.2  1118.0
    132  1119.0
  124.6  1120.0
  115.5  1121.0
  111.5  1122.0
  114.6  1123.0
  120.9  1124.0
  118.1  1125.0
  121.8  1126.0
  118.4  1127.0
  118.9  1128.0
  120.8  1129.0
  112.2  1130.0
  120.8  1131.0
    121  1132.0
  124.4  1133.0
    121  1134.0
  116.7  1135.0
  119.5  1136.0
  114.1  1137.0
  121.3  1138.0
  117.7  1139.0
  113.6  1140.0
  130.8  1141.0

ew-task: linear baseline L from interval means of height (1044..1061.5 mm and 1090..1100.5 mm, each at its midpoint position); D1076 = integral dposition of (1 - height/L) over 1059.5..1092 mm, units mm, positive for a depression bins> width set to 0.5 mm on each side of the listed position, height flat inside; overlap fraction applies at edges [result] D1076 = 8.3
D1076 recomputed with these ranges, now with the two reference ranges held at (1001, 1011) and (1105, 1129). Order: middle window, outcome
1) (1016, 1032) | 0.2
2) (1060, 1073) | 1.3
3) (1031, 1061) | 0.2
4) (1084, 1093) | 3.2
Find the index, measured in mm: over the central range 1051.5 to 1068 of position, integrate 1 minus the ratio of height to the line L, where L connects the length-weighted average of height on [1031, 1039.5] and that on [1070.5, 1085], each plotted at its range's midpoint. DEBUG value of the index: -4.6 mm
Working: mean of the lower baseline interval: 121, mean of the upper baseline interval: 70.2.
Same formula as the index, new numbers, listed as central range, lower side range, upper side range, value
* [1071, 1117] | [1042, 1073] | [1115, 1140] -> 7.0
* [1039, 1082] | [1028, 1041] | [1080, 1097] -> -1.4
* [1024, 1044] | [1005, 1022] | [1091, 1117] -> 0.1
